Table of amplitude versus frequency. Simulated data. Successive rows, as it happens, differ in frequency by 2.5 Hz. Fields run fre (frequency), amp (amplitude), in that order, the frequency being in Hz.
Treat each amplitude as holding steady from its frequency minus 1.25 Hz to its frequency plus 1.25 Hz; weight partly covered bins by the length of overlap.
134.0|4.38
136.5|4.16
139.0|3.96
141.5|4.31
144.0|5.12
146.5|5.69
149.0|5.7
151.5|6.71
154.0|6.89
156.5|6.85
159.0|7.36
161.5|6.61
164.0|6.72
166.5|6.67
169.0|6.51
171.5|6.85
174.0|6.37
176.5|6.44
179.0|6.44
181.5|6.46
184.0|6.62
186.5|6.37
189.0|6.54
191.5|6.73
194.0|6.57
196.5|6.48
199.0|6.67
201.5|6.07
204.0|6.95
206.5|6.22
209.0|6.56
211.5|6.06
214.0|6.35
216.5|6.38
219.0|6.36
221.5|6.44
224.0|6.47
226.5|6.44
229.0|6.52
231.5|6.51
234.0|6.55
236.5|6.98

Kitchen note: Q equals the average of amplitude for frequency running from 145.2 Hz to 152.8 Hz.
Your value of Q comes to 6.03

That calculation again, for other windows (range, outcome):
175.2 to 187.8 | 6.47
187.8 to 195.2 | 6.61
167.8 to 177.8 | 6.54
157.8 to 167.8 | 6.84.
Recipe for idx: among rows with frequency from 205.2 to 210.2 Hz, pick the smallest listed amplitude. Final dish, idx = 6.22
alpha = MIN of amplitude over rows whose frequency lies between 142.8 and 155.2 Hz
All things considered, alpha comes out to 5.12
